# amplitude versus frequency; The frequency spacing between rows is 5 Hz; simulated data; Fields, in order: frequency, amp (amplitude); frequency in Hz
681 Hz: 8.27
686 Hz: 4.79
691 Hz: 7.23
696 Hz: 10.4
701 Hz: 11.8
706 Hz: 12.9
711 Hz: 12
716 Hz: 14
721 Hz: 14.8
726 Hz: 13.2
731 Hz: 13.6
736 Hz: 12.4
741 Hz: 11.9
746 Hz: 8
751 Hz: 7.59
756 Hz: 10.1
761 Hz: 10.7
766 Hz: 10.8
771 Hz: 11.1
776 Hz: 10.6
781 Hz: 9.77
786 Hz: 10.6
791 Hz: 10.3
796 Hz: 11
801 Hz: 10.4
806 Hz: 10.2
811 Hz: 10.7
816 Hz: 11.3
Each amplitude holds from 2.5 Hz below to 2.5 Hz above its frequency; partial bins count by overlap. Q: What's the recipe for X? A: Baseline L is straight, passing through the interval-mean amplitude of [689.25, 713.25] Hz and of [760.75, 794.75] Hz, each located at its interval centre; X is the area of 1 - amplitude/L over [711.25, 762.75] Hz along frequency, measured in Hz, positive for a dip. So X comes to -4.2 Hz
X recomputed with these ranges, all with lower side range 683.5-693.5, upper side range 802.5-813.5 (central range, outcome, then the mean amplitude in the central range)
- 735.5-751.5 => -3.91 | 9.97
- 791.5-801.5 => -0.66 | 10.7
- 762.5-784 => -3.37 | 10.6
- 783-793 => -0.74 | 10.4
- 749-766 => -2.22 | 9.71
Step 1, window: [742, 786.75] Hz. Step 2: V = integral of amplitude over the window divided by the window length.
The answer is 9.96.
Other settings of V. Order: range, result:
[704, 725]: 13.4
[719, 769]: 11.3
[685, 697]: 7.44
